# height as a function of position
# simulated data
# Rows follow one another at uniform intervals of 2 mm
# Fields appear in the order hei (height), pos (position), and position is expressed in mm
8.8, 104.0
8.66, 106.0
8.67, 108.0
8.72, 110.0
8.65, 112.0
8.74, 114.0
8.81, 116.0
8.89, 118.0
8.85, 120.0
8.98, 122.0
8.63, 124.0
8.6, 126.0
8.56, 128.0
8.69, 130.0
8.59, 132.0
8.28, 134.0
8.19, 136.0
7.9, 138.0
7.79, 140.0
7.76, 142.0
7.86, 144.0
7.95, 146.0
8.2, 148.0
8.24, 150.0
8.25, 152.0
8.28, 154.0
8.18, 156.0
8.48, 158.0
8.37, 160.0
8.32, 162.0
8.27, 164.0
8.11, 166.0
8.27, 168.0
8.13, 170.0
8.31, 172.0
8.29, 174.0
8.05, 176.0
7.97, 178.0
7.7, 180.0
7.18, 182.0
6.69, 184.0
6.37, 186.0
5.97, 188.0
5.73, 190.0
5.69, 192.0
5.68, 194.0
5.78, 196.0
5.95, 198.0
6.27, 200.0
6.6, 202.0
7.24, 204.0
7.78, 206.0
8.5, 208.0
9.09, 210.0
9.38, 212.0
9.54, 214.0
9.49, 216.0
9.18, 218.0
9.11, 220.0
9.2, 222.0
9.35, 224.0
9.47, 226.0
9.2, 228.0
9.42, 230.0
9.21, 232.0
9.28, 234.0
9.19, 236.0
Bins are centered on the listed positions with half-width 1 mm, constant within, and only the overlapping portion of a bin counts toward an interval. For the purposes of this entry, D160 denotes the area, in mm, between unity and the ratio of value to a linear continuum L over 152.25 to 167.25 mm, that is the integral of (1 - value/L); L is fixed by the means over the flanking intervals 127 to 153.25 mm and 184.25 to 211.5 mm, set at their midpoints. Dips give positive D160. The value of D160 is -1.2 mm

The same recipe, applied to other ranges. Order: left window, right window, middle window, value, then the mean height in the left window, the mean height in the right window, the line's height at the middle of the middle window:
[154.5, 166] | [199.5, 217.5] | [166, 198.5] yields 4.9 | 8.3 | 8.29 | 8.3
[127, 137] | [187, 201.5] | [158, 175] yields -3.0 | 8.46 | 5.89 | 7.04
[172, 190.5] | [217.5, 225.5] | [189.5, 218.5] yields 3.3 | 7.21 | 9.23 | 8.35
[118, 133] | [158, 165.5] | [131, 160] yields 1.2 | 8.71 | 8.33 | 8.5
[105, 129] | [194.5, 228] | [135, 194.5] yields 5.6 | 8.73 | 8.24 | 8.48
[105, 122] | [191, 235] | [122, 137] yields 0.2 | 8.76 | 8.2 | 8.67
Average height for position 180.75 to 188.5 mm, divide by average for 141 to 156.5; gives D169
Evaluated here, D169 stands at 0.82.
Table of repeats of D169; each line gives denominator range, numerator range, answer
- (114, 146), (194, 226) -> 0.97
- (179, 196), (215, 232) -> 1.47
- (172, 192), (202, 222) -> 1.23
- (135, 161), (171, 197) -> 0.85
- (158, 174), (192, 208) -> 0.79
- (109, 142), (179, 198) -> 0.74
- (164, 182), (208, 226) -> 1.15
